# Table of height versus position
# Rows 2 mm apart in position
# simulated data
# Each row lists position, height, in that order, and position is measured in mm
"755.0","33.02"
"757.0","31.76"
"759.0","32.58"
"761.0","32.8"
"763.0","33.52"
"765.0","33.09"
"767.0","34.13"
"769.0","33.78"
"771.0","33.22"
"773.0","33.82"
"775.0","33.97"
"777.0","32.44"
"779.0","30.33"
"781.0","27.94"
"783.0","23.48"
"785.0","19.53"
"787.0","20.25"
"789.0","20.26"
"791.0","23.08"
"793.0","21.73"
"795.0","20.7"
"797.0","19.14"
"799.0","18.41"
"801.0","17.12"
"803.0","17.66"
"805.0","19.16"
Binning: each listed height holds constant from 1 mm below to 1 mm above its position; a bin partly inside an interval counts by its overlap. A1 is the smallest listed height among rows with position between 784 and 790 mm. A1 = 19.53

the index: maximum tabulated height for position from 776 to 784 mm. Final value 32.44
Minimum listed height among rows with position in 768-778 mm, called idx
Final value 32.44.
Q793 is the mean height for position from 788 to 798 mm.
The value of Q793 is 21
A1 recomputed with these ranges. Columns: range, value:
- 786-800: 18.41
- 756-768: 31.76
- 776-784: 23.48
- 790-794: 21.73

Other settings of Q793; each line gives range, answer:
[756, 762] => 32.4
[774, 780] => 32.2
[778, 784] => 27.2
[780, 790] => 22.3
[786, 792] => 21.2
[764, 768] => 33.6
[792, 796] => 21.2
